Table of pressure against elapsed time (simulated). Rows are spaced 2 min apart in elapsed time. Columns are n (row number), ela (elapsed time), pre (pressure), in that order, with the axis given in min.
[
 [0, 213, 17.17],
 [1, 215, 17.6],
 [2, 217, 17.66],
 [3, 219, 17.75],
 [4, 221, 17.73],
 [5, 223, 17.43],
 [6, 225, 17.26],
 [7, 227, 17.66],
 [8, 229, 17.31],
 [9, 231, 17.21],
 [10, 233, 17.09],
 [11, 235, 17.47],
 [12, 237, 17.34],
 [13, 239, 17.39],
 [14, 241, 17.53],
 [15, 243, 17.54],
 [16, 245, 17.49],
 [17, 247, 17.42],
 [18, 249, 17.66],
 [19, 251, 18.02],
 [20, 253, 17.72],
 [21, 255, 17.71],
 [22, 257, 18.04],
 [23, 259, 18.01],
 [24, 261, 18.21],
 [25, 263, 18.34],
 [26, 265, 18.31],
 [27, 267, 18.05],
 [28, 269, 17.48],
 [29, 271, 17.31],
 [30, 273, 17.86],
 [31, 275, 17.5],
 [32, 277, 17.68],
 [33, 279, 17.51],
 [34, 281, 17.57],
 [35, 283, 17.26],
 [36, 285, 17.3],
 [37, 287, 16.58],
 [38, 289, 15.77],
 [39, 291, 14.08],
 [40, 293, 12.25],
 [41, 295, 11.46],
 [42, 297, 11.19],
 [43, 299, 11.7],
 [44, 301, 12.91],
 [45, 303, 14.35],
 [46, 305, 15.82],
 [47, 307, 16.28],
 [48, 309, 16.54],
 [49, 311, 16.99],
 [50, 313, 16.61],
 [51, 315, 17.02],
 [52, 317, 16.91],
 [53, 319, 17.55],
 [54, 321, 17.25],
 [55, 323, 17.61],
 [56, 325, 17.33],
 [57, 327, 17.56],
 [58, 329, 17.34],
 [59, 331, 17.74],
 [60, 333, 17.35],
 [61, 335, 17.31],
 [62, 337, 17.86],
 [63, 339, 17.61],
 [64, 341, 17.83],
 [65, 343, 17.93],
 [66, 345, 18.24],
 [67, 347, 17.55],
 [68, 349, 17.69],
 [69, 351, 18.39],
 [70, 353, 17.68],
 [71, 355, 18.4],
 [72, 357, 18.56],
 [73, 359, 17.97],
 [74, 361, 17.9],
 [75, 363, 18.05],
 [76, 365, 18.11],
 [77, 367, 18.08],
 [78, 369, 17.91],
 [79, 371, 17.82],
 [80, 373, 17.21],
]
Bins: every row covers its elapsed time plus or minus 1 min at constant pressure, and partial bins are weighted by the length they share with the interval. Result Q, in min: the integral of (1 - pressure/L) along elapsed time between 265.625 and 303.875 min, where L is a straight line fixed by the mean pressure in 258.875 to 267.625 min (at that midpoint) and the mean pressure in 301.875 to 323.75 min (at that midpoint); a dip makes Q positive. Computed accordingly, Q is 4.3 min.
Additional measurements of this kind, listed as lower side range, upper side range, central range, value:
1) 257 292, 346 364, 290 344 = 5.21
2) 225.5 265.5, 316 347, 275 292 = 0.82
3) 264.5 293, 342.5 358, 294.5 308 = 3.01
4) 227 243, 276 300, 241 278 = -3.45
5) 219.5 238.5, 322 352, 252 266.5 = -0.47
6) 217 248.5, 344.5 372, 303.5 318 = 1.05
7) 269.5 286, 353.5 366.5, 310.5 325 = 0.54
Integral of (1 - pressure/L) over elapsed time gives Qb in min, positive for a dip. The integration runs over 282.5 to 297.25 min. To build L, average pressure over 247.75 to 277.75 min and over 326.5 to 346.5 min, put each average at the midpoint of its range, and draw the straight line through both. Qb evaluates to 2.7 min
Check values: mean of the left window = 17.9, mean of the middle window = 14.6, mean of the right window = 17.7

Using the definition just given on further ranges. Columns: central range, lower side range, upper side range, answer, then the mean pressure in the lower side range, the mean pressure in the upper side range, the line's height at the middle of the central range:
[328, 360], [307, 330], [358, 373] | -0.5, 17.1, 17.9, 17.6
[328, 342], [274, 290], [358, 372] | 0.1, 17.1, 18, 17.7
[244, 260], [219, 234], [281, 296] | -1.3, 17.4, 15.1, 16.5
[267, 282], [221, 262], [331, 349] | 0.0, 17.6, 17.7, 17.6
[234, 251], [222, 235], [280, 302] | -0.9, 17.3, 14.4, 16.7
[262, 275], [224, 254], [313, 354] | -0.3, 17.5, 17.6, 17.5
